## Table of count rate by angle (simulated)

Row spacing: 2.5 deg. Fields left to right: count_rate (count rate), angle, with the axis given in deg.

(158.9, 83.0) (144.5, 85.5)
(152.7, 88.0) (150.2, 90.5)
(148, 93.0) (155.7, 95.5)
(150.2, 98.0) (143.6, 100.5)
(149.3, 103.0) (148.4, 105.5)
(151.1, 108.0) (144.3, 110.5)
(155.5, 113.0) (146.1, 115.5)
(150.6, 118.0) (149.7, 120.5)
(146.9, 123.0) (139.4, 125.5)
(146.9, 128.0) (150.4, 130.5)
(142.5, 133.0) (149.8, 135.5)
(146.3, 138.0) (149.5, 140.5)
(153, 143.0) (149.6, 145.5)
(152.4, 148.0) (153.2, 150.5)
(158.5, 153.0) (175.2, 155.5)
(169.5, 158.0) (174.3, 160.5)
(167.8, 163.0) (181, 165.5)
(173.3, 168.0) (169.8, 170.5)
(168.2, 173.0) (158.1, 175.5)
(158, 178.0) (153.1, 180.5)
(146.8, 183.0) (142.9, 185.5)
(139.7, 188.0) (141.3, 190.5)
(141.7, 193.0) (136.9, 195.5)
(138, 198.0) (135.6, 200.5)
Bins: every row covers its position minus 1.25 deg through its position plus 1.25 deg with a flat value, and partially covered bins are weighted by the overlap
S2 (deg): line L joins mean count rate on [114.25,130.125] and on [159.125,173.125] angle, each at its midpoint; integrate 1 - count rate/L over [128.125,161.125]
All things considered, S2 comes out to 1.0 deg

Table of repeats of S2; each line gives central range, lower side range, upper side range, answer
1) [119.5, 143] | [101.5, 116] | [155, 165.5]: 1.8 deg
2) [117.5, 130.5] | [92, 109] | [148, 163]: 0.8 deg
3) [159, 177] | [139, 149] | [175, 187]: -2.3 deg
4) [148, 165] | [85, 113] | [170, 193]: -1.7 deg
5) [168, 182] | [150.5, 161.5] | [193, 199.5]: -0.8 deg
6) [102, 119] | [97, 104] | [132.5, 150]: -0.1 deg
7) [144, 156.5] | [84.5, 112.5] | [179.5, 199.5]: -1.0 deg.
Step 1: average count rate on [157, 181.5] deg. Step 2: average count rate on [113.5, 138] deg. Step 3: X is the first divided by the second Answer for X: 1.1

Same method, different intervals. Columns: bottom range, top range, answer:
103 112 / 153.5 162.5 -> 1.16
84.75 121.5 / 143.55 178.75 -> 1.10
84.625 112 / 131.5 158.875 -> 1.04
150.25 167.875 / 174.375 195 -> 0.87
